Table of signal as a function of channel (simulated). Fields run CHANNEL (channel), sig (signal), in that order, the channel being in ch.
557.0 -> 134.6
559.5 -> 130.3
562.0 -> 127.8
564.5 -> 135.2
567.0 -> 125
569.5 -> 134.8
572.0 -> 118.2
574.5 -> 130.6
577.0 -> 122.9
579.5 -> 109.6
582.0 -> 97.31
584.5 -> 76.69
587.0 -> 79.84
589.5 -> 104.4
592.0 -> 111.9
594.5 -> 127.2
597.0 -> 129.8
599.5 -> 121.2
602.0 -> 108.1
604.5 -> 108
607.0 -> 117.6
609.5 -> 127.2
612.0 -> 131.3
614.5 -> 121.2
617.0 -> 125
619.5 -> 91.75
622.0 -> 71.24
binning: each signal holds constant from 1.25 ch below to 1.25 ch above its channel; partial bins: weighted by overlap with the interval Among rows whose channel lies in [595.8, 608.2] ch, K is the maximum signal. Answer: 129.8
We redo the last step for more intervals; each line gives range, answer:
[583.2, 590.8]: 104.4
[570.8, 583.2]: 130.6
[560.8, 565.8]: 135.2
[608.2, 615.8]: 131.3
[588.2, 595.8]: 127.2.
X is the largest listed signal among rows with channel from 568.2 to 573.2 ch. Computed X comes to 134.8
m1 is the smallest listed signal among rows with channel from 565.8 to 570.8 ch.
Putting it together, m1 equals 125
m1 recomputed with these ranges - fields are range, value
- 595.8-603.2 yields 108.1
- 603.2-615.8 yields 108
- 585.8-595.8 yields 79.84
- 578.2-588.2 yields 76.69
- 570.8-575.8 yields 118.2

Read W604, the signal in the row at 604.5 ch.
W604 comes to 108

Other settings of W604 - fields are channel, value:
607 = 117.6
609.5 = 127.2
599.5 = 121.2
